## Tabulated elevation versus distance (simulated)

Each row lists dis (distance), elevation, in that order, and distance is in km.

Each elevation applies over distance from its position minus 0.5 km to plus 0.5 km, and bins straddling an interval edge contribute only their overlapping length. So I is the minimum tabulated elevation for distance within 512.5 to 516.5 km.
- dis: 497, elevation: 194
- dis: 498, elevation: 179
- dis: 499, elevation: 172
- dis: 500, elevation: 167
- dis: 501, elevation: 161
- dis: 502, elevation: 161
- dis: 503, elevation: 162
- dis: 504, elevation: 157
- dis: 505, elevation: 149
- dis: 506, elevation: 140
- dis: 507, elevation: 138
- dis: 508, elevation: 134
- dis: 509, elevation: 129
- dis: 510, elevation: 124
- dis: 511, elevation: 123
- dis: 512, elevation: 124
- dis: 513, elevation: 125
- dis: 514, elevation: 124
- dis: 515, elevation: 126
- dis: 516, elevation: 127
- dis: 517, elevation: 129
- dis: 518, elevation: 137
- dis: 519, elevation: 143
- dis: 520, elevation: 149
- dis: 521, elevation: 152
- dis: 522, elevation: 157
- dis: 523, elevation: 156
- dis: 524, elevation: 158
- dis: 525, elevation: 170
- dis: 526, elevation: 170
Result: 124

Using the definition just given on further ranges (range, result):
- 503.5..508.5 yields 134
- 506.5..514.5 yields 123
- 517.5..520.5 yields 137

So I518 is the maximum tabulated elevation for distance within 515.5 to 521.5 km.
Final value 152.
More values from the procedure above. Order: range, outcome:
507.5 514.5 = 134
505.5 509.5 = 140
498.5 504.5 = 172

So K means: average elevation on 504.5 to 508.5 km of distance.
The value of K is 140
